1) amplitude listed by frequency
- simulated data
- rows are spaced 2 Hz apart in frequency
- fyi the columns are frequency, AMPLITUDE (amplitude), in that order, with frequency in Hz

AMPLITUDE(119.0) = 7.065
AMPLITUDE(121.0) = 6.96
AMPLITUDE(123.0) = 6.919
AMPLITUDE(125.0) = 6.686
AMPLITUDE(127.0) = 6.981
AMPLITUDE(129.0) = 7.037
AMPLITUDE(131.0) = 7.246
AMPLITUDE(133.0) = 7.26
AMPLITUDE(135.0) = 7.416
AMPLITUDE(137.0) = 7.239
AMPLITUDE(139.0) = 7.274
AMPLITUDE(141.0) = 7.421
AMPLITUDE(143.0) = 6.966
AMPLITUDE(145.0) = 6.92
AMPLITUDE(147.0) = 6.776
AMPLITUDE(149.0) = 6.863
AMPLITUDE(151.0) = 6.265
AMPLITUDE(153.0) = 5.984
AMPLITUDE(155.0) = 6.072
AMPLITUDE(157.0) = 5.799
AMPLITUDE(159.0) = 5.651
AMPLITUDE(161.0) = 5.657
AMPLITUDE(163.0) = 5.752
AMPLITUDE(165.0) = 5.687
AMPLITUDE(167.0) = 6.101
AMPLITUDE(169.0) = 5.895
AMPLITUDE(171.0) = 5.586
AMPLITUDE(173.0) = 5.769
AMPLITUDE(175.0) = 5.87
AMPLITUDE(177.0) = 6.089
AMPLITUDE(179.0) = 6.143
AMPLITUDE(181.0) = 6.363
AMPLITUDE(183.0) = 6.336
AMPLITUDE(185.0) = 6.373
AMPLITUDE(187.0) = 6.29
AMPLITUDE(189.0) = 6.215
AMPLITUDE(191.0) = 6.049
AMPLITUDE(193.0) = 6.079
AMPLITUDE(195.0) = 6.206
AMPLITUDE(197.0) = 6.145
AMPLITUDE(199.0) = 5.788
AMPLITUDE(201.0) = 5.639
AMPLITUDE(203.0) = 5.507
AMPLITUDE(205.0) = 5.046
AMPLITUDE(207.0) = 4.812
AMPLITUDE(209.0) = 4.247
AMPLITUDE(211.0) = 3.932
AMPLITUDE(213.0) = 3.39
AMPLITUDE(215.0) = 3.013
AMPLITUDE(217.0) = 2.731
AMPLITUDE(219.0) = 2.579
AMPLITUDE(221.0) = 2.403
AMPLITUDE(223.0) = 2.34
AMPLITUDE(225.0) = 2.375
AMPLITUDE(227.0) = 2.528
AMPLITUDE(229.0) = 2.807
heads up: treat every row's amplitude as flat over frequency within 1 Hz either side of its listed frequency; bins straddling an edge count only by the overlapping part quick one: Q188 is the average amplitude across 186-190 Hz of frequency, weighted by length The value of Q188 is 6.25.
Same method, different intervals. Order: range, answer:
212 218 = 3.04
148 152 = 6.56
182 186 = 6.35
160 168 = 5.8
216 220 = 2.66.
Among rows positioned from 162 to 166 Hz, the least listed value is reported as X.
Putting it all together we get 5.687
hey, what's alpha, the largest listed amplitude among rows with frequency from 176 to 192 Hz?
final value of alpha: 6.373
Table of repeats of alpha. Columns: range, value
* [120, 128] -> 6.981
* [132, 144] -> 7.421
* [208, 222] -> 4.247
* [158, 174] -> 6.101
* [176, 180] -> 6.143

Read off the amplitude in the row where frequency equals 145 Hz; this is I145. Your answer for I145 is 6.92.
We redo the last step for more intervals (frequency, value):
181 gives 6.363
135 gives 7.416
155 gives 6.072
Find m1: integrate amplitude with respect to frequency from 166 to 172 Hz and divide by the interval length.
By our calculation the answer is 5.86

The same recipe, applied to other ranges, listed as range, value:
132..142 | 7.32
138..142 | 7.35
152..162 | 5.83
